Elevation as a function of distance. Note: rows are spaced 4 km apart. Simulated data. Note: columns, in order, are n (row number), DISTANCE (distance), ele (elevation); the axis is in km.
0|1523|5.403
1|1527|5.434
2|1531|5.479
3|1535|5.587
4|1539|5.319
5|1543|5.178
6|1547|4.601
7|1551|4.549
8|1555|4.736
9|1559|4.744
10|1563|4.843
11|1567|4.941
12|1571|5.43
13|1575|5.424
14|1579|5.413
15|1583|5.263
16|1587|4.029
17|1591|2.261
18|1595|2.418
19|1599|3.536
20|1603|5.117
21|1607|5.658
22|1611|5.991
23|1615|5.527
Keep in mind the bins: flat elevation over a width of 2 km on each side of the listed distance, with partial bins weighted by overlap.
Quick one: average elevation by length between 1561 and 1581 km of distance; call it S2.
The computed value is 5.21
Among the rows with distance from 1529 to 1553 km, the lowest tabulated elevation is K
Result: 4.549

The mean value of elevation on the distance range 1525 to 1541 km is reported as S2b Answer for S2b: 5.45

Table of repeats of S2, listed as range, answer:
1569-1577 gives 5.43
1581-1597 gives 3.49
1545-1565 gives 4.69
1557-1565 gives 4.79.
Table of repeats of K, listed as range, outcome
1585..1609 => 2.261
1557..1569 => 4.744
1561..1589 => 4.029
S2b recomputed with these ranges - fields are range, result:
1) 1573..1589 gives 5.03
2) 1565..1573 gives 5.19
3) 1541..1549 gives 4.89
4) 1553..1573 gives 4.94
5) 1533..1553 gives 5.05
